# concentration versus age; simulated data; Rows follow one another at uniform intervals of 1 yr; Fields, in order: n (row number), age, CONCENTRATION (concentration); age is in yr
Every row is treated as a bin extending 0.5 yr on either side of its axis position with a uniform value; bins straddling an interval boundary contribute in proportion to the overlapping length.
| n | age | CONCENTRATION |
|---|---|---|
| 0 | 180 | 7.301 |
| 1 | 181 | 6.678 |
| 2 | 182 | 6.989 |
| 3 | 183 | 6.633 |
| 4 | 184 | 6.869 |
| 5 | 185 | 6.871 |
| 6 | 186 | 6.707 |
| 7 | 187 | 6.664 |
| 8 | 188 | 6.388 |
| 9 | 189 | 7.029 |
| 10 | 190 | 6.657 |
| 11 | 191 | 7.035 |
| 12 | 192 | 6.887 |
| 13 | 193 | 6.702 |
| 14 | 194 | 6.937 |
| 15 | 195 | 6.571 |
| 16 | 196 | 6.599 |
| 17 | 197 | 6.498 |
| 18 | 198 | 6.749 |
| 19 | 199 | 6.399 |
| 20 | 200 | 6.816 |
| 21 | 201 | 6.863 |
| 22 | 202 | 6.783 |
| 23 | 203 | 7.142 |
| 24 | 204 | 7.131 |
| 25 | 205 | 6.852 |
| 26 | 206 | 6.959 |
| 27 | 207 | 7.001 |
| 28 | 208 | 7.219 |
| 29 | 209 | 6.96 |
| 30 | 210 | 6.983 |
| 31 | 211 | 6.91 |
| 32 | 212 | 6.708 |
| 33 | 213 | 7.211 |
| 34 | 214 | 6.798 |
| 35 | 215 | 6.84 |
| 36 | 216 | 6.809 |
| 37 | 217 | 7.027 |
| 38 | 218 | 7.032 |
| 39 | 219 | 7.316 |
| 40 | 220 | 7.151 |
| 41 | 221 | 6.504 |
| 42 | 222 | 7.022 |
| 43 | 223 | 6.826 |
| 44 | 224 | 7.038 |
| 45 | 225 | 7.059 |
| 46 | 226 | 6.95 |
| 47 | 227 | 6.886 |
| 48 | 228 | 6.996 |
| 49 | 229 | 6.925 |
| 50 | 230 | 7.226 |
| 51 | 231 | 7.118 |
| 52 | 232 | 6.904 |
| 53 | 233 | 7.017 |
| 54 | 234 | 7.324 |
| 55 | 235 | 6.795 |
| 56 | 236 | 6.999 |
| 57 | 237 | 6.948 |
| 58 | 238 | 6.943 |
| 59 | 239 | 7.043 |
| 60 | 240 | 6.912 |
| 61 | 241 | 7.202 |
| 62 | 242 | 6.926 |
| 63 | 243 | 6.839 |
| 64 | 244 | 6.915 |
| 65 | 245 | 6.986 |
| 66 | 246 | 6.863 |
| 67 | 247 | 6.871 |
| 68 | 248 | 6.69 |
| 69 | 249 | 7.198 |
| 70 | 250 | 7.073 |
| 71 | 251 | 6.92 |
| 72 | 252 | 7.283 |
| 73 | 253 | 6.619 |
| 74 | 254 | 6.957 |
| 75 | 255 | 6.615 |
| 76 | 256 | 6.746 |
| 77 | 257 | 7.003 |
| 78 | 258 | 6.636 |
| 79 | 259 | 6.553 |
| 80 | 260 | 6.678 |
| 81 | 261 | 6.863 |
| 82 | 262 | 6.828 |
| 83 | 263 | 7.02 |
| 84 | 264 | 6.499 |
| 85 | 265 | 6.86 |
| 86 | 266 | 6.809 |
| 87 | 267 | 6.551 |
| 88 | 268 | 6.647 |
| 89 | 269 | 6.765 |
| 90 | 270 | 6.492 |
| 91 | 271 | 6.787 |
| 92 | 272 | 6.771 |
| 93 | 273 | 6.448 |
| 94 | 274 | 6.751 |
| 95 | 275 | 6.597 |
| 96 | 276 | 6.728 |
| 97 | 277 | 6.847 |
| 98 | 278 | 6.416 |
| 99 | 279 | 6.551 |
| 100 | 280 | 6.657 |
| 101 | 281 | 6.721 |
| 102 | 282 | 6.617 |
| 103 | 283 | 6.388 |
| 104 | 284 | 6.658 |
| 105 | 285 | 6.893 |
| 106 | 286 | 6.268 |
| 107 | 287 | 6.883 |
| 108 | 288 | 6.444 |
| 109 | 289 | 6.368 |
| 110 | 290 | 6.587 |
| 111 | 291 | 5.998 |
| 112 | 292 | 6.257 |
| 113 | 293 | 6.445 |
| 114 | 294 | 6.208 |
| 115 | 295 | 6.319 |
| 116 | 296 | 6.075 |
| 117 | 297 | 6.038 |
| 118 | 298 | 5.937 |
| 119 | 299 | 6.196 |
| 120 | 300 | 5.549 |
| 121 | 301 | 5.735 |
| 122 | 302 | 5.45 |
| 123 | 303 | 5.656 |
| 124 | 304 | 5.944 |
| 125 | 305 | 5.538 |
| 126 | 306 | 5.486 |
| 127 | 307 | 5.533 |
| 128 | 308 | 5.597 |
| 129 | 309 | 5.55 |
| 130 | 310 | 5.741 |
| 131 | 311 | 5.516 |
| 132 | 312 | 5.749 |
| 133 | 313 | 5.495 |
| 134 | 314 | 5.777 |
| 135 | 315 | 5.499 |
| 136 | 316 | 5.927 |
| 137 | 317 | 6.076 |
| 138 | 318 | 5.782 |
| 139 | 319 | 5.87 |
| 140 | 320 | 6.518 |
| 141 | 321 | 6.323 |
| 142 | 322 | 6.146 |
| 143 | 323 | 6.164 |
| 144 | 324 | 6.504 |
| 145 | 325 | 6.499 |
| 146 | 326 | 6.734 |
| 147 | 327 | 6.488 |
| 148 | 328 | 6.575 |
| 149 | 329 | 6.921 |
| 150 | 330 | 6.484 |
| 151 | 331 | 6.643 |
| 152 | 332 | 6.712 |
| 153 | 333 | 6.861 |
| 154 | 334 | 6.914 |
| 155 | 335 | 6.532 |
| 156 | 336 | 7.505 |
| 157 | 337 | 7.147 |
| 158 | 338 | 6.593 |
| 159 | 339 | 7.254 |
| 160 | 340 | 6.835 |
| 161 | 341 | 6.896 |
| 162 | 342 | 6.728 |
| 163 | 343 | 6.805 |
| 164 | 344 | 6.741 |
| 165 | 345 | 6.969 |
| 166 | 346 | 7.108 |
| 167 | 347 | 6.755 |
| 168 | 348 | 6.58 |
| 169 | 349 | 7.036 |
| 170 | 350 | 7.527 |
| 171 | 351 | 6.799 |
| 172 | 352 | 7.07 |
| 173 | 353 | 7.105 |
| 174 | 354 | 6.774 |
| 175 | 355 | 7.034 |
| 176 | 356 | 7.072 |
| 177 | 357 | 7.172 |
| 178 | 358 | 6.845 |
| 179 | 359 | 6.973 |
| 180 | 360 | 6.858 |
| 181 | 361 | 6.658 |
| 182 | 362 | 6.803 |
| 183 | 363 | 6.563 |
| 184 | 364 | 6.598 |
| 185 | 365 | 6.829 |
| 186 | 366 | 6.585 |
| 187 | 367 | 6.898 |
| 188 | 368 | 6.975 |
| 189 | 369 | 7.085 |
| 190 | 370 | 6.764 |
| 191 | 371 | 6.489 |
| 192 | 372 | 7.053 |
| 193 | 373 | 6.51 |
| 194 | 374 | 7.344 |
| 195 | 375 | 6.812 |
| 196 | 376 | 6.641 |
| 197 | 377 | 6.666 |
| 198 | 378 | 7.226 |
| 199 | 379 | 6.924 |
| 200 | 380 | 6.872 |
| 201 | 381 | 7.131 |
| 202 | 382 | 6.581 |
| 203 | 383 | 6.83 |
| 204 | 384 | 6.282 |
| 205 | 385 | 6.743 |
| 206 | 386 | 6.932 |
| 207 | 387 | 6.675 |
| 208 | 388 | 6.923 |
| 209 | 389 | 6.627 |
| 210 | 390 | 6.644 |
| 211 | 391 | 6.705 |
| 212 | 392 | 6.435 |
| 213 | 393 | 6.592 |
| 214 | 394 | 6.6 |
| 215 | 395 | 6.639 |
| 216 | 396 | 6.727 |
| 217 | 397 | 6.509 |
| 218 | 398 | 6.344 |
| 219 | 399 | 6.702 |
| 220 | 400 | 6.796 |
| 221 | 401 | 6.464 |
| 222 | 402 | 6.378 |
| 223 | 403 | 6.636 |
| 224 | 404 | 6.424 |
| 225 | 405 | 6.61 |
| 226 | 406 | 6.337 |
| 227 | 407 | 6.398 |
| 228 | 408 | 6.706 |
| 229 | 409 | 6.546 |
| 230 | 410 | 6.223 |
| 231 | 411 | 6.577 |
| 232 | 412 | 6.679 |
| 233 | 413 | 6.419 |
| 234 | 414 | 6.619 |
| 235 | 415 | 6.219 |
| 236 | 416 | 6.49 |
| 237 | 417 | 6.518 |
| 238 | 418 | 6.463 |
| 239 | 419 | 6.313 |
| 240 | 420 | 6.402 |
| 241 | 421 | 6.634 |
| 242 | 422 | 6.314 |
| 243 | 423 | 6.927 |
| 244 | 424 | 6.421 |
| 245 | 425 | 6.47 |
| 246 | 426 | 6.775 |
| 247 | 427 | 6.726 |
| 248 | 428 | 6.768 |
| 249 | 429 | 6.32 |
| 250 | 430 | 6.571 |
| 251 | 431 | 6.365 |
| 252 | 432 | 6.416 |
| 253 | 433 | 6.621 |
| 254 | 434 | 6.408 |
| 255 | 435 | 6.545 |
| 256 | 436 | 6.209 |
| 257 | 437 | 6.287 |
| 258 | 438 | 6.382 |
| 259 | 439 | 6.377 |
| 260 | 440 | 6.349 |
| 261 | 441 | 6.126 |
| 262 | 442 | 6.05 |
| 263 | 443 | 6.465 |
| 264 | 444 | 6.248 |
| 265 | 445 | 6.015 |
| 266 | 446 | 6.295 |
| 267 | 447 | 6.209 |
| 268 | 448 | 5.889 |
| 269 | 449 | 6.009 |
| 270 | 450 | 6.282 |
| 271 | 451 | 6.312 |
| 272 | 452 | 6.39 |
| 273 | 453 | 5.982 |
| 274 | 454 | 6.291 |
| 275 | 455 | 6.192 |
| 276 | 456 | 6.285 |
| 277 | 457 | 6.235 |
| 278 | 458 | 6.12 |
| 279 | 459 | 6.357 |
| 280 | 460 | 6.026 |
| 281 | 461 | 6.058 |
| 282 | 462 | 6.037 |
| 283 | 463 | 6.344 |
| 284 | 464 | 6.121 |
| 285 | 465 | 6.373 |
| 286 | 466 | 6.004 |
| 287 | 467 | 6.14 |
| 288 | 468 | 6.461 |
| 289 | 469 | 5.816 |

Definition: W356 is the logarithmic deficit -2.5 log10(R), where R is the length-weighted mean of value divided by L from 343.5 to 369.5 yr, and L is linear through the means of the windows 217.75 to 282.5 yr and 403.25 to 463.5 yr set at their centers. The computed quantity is -0.05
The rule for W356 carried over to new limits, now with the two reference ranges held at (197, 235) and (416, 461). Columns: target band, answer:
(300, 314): 0.19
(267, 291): 0.03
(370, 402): -0.04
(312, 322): 0.13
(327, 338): -0.03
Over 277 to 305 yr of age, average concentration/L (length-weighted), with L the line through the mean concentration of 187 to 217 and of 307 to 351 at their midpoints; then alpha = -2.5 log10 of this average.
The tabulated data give 0.052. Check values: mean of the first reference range 6.84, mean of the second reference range 6.46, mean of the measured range 6.27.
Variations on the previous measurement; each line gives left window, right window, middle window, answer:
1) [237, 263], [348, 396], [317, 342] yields 0.038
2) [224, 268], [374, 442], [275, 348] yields 0.071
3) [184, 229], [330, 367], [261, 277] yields 0.026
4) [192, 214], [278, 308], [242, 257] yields -0.064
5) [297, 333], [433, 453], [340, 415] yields -0.103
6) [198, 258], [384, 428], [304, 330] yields 0.127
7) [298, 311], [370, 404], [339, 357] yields -0.121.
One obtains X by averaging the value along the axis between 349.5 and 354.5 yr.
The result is 7.06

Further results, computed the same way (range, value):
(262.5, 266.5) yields 6.8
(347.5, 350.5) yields 7.05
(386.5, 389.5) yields 6.74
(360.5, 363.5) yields 6.67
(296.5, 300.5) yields 5.93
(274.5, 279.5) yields 6.63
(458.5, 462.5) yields 6.12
